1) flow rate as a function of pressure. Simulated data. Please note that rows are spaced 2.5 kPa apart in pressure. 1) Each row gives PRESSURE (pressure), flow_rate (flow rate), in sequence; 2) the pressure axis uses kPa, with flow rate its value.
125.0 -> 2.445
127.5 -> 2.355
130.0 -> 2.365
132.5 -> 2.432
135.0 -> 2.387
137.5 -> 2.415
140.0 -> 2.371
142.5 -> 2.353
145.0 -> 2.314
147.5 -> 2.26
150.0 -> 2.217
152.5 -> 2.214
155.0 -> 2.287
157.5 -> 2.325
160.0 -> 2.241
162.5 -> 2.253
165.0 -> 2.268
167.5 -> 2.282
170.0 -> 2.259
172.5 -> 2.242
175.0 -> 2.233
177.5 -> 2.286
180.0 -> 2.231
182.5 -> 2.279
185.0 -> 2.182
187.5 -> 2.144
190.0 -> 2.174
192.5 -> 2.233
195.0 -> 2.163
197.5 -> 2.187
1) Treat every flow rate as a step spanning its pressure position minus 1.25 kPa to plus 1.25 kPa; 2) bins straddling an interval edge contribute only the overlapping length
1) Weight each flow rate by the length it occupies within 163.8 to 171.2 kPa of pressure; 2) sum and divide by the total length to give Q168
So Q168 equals 2.27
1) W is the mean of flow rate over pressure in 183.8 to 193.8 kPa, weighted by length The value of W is 2.18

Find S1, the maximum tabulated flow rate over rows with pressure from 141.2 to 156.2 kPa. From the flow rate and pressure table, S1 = 2.353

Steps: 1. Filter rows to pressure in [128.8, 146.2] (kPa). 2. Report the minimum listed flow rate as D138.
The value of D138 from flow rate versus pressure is 2.314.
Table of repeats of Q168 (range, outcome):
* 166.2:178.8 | 2.26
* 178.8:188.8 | 2.21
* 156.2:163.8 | 2.27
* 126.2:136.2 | 2.39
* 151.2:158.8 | 2.27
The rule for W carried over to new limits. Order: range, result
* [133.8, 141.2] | 2.39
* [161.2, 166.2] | 2.26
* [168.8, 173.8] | 2.25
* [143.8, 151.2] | 2.26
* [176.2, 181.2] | 2.26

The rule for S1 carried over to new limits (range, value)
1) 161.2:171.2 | 2.282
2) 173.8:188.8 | 2.286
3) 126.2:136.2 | 2.432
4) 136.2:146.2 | 2.415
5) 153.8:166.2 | 2.325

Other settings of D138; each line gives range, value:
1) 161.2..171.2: 2.253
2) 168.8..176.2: 2.233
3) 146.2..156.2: 2.214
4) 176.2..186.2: 2.182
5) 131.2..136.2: 2.387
